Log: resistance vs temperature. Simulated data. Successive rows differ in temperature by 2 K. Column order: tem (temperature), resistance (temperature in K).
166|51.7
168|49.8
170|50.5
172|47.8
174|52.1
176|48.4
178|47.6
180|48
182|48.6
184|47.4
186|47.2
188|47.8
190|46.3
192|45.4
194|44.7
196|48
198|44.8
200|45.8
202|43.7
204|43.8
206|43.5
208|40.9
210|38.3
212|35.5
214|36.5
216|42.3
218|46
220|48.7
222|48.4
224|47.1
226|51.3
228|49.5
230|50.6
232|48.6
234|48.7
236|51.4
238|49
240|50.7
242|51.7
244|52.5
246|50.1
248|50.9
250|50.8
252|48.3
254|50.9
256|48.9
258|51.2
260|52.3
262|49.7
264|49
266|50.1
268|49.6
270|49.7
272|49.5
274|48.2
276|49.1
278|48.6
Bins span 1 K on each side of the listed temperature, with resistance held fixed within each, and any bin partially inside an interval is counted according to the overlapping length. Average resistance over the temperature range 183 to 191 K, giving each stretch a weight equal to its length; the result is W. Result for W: 47.2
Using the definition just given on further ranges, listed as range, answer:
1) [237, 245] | 51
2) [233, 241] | 50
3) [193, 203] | 45.4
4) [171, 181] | 48.8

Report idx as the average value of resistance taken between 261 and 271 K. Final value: 49.6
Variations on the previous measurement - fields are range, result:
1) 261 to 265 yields 49.4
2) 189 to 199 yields 45.8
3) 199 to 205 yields 44.4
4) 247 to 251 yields 50.8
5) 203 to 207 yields 43.6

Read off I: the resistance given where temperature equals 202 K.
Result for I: 43.7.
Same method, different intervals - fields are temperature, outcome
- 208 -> 40.9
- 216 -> 42.3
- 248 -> 50.9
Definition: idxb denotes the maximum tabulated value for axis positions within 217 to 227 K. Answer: 51.3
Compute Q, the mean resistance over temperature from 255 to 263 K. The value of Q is 50.5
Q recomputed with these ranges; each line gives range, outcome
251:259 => 49.8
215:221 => 45.7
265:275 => 49.4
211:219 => 40.1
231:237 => 49.6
